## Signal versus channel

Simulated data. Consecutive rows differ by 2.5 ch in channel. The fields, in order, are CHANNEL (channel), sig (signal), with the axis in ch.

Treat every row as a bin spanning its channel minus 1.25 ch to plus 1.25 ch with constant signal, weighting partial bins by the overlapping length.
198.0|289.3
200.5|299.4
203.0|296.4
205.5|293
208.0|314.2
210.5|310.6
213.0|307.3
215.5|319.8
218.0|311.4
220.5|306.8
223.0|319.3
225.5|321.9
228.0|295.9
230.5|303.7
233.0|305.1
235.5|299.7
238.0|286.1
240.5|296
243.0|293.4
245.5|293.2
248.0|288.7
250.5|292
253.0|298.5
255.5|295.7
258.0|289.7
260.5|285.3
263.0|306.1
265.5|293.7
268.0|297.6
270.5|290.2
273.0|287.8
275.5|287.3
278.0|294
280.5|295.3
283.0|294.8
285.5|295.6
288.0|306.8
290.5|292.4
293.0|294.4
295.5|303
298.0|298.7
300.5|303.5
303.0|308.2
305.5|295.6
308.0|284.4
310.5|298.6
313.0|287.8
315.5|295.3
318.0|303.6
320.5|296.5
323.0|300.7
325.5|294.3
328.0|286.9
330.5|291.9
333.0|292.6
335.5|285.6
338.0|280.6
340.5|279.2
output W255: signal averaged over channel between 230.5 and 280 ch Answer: 294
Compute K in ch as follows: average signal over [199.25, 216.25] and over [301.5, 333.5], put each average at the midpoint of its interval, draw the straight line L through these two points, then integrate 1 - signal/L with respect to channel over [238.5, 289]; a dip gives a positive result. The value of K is 1.1 ch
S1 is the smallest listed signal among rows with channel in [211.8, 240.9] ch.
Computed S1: 286.1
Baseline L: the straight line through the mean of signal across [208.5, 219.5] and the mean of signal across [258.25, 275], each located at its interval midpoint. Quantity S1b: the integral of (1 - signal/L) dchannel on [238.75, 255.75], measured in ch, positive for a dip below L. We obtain 0.4 ch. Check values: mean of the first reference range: 312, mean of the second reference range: 293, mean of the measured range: 294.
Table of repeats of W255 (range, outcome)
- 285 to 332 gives 297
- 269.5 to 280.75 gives 291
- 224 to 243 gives 301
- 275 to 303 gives 298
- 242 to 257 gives 294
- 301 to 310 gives 297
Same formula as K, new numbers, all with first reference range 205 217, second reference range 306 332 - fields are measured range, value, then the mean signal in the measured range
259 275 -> 0.46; 293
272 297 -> 0.32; 295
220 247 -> 0.45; 302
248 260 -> 0.43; 293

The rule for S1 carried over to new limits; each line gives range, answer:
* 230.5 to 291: 285.3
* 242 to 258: 288.7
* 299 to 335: 284.4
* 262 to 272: 290.2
